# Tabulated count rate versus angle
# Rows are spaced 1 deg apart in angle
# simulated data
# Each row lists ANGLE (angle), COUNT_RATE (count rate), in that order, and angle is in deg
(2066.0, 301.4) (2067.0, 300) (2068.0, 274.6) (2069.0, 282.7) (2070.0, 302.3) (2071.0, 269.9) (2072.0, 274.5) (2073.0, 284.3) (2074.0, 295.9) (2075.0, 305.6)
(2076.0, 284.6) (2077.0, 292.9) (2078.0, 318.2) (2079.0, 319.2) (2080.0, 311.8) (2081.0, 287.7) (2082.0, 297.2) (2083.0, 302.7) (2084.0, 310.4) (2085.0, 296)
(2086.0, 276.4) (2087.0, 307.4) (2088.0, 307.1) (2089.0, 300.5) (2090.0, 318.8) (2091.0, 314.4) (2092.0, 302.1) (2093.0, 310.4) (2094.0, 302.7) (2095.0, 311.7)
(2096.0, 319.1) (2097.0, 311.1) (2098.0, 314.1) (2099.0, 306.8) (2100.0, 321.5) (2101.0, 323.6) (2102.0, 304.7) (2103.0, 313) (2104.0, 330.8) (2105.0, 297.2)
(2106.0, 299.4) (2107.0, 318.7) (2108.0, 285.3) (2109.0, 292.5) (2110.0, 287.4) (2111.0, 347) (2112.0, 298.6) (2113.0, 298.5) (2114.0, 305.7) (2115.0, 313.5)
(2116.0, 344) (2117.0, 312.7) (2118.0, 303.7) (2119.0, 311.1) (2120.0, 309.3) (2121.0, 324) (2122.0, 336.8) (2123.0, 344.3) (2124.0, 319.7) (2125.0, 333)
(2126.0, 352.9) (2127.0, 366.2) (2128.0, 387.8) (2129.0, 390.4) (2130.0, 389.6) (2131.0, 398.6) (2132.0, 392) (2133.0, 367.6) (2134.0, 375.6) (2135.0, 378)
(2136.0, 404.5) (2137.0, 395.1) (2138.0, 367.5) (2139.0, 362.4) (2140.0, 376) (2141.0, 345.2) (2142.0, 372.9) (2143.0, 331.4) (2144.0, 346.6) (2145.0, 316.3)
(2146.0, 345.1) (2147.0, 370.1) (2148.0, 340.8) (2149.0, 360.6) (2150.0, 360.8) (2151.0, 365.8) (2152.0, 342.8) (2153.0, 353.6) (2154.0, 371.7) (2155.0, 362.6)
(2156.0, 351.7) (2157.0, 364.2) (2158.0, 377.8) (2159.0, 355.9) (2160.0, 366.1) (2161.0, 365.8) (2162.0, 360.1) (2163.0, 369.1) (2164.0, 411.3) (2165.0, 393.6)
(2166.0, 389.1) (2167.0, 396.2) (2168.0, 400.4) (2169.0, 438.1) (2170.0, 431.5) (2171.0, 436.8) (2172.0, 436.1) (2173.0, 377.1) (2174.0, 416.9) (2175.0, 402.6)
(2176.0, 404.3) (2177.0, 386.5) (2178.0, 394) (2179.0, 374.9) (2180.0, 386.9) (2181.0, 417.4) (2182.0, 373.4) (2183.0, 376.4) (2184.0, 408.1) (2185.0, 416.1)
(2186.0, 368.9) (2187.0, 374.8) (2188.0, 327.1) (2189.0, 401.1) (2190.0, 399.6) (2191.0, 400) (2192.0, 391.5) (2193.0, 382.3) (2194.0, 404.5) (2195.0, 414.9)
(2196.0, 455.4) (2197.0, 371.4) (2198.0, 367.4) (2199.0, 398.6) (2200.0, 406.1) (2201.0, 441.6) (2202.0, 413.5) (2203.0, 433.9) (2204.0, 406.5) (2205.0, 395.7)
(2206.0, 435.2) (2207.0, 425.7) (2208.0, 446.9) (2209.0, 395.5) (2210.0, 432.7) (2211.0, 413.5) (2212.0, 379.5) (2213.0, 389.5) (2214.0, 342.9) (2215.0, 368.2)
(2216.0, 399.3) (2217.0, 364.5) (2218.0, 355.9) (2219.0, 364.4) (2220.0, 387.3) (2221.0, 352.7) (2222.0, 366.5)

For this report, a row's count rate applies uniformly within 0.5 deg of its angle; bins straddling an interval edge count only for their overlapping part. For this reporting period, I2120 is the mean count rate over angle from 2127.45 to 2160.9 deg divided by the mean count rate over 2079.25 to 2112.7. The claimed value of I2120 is 1.19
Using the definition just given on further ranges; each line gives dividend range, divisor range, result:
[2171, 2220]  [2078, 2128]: 1.27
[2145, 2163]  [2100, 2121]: 1.16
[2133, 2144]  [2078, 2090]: 1.22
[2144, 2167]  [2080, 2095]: 1.20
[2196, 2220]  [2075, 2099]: 1.31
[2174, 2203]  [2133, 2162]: 1.09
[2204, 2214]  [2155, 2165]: 1.11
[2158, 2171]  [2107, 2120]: 1.27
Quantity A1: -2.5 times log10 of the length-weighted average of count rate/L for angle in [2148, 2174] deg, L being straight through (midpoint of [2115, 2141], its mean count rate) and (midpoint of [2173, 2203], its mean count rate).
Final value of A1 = -0.01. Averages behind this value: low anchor 357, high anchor 396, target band 381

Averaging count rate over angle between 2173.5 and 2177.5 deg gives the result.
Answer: 403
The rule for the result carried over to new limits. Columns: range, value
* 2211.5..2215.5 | 370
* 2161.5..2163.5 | 365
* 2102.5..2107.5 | 312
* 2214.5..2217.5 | 377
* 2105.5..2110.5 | 297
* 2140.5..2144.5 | 349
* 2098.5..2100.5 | 314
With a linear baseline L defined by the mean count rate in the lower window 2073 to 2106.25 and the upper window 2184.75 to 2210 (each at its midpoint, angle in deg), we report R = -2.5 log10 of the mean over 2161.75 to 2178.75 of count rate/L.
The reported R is -0.07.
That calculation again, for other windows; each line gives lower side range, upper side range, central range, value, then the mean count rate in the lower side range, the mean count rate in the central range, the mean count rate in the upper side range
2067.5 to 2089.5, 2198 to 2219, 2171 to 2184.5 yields -0.06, 296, 398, 401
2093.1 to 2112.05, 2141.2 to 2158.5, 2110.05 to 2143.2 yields -0.05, 310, 349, 355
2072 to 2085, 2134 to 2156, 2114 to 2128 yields 0.03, 300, 330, 361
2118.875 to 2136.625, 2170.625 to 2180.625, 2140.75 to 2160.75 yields 0.07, 361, 355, 401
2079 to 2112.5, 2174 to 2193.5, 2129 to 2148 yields -0.07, 307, 368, 389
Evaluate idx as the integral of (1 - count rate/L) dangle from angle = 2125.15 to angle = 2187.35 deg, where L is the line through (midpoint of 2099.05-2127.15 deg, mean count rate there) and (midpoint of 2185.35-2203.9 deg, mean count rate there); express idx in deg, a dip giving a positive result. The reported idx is -3.4 deg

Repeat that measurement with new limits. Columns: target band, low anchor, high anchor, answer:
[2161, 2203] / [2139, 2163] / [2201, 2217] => -1.7 deg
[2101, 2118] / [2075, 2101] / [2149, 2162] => 0.7 deg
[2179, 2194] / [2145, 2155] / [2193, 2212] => 0.3 deg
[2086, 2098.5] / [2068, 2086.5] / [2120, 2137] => 0.3 deg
